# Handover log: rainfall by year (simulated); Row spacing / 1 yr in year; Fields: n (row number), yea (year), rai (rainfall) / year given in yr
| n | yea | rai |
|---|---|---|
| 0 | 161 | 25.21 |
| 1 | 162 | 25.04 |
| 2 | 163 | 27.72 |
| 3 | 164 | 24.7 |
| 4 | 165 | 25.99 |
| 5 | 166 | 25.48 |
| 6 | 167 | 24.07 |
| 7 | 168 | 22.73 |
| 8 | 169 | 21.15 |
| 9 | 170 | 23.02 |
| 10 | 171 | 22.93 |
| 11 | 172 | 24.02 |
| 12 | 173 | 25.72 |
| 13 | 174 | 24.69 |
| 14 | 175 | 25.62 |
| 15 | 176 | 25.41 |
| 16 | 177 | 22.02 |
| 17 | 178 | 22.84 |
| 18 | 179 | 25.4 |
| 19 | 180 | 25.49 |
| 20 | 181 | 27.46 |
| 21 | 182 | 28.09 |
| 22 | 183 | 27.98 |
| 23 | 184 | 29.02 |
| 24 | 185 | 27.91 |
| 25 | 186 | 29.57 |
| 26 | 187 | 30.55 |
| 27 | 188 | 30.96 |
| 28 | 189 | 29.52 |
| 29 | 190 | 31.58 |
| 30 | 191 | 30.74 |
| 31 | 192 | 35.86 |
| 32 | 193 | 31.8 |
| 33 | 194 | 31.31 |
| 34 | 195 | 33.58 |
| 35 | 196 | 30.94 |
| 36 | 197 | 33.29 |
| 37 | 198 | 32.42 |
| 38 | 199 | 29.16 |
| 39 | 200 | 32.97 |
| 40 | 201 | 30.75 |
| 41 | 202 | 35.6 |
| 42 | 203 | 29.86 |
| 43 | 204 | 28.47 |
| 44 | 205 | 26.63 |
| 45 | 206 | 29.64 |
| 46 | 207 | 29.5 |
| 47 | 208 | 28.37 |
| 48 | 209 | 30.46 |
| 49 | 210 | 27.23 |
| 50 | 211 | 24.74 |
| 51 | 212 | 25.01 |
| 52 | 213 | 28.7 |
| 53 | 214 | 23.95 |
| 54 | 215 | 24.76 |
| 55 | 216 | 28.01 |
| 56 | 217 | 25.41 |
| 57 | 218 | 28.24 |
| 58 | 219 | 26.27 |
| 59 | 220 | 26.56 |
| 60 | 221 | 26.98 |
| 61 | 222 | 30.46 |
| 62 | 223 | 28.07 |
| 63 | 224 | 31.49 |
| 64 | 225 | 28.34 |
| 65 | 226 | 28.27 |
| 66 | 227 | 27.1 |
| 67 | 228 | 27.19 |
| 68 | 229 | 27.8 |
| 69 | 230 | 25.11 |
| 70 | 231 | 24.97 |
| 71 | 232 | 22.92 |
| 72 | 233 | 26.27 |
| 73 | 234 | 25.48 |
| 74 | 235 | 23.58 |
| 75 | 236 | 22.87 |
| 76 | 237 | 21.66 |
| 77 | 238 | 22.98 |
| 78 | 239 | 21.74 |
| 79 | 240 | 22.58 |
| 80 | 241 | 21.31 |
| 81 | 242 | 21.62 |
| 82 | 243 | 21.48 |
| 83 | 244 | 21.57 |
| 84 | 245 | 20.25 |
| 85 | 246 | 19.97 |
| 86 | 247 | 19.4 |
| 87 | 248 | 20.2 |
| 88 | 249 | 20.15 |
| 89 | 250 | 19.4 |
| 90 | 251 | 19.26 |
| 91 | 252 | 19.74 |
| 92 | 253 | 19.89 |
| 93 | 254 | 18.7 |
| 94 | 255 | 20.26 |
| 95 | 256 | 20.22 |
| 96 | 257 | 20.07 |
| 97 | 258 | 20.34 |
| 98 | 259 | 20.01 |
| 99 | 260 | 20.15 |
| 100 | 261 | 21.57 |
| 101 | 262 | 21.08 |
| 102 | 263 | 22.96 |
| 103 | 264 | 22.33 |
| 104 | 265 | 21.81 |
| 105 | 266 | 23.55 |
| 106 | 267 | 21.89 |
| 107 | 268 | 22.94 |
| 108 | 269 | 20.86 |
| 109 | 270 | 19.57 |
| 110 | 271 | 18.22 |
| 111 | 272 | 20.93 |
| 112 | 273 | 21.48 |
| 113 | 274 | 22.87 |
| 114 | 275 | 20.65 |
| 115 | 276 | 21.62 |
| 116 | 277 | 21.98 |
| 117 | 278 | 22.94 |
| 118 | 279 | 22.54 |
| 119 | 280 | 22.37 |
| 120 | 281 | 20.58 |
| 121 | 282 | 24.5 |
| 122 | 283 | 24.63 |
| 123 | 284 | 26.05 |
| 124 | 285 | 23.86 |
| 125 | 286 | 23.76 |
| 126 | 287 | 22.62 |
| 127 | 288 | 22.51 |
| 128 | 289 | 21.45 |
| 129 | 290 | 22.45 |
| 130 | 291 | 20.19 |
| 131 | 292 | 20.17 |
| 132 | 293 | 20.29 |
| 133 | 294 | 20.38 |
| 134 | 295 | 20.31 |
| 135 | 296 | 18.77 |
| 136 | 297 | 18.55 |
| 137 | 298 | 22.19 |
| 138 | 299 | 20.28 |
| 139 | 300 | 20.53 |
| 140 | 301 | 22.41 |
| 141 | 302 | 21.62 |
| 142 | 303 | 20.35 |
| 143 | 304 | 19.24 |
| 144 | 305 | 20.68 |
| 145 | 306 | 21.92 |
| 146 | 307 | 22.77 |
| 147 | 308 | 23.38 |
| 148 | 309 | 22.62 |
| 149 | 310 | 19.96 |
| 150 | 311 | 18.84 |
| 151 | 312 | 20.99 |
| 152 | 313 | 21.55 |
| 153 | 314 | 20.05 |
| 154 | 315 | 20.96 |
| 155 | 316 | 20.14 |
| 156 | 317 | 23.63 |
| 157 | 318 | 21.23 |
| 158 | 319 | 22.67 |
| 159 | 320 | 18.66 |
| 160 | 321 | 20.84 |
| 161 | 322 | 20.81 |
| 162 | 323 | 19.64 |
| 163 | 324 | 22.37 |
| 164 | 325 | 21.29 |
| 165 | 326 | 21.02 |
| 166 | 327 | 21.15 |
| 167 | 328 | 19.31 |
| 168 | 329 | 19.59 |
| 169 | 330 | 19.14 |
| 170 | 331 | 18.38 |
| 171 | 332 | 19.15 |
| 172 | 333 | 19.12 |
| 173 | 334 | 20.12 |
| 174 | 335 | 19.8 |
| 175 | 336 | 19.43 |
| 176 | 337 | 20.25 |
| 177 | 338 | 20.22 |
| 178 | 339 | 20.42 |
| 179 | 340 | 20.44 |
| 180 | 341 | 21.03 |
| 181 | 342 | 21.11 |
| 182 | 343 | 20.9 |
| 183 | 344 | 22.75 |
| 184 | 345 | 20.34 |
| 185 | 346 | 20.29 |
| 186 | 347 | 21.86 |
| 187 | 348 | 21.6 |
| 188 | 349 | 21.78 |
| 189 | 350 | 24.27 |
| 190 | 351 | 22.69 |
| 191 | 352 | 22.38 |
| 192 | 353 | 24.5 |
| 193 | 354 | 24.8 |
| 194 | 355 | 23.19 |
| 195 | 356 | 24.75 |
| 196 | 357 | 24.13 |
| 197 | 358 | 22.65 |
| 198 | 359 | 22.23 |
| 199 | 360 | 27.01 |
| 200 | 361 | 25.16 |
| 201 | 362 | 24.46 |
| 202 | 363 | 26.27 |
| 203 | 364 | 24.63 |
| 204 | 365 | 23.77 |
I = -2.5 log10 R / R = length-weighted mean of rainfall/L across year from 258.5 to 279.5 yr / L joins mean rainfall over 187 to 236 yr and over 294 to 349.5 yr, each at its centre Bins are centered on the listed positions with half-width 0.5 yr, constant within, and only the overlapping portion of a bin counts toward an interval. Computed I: 0.14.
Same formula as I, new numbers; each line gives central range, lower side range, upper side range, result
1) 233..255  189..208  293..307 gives 0.24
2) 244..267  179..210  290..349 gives 0.23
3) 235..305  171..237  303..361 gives 0.15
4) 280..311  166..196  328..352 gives 0.05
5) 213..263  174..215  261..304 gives 0.09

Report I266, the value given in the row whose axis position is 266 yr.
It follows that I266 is 23.55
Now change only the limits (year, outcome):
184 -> 29.02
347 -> 21.86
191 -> 30.74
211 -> 24.74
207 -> 29.5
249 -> 20.15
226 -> 28.27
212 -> 25.01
